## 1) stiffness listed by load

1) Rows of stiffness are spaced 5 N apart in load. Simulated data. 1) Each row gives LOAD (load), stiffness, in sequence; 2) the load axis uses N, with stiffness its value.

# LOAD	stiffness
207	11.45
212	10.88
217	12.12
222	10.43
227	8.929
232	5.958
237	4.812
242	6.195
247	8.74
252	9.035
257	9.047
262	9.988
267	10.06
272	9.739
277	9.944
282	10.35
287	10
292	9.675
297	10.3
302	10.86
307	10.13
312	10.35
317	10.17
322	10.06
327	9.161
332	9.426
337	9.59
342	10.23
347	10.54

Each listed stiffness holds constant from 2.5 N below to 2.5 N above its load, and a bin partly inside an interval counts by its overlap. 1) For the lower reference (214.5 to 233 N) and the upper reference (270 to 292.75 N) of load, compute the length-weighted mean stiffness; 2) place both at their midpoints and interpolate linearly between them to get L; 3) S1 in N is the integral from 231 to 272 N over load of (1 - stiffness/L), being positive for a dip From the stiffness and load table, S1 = 6.9 N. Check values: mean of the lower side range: 9.64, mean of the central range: 8.16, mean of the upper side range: 9.97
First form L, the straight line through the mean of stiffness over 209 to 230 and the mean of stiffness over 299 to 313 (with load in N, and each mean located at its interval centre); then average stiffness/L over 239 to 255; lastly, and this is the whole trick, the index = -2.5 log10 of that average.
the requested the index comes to 0.30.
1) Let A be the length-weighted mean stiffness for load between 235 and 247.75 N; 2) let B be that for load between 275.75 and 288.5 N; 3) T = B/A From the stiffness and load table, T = 1.59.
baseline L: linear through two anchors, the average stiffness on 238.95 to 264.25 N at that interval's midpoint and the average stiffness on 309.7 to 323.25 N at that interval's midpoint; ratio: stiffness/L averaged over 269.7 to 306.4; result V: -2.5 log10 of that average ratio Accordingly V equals -0.07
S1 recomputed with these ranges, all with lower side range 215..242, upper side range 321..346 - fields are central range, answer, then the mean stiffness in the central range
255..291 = -4.3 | 9.88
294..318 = -2.7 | 10.4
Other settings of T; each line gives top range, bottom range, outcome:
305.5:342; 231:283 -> 1.15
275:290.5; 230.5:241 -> 1.85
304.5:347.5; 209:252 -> 1.16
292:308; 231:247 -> 1.69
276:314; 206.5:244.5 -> 1.17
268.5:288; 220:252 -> 1.32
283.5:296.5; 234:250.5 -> 1.48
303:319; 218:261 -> 1.27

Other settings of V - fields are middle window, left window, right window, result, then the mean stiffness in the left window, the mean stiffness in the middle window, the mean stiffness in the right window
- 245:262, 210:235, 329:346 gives 0.06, 9.54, 9.1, 9.8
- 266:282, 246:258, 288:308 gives -0.04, 8.95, 9.97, 10.2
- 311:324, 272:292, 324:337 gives -0.07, 10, 10.2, 9.38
